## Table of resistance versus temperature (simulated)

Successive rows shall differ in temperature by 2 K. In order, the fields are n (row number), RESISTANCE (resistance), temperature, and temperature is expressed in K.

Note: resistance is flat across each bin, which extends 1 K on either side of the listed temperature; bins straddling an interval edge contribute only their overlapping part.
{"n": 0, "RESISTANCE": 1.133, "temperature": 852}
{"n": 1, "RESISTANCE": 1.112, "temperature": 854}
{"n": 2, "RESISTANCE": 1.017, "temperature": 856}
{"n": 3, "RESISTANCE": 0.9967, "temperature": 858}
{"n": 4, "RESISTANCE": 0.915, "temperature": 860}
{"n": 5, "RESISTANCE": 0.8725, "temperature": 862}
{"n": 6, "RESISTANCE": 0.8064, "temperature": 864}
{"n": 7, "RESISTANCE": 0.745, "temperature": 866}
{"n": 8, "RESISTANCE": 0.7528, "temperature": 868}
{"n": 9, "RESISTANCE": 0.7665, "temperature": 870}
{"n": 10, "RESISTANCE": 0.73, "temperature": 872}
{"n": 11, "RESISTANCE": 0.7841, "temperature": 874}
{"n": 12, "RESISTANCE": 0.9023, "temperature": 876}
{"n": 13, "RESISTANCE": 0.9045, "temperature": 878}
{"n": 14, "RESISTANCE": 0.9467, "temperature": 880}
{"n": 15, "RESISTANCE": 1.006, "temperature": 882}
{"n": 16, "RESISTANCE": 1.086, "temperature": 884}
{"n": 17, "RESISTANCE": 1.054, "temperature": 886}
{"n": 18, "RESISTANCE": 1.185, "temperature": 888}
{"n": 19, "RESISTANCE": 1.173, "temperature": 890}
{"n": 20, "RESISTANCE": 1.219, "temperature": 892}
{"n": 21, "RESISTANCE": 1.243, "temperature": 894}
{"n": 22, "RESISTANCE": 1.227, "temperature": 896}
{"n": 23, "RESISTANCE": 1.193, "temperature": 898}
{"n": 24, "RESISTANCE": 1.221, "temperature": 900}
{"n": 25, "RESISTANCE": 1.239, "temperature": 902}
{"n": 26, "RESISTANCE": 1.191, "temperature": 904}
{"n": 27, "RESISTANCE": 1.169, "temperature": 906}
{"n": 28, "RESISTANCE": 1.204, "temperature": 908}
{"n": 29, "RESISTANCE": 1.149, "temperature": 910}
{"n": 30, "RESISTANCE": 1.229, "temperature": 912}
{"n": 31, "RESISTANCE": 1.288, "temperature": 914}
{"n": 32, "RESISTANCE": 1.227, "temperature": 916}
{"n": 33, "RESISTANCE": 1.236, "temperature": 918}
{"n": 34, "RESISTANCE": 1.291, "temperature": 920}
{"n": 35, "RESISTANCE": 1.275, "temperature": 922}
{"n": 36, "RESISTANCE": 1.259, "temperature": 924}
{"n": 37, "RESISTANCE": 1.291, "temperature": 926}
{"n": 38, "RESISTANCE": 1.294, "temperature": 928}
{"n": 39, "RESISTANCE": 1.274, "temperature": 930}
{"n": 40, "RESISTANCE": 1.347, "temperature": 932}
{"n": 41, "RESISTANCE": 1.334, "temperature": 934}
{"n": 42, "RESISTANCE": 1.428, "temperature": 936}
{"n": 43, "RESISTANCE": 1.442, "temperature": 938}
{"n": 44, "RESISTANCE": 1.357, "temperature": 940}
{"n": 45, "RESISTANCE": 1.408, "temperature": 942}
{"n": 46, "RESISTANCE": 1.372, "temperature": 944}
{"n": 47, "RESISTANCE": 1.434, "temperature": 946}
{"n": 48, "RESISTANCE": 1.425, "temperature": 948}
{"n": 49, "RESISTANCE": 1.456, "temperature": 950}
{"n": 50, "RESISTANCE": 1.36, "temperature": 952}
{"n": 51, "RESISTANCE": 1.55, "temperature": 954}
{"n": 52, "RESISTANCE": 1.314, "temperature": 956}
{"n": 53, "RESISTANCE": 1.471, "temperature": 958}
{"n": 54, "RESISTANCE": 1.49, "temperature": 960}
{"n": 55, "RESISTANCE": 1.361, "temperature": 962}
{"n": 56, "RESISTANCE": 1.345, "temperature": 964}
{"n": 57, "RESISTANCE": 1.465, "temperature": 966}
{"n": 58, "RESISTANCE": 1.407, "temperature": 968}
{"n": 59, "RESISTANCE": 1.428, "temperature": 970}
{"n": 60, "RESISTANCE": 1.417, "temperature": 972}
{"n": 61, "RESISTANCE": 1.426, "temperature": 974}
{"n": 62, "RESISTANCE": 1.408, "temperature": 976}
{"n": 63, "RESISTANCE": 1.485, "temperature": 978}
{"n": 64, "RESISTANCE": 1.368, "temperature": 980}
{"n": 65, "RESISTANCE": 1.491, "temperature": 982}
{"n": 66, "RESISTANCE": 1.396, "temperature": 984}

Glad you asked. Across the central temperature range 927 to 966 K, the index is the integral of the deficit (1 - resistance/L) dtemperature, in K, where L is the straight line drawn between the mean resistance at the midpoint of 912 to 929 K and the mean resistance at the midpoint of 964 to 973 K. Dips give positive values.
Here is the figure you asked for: -1.3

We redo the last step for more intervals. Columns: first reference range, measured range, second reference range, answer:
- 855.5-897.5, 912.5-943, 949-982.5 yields -2.1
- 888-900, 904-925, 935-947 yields 1.1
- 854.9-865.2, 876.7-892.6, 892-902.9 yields 0.8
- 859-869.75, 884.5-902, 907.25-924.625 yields -2.3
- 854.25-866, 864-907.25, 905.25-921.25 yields 1.7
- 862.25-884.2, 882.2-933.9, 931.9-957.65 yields -5.0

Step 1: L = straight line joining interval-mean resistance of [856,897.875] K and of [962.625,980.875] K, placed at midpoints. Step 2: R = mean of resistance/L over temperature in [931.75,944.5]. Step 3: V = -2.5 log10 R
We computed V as -0.11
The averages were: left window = 0.972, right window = 1.42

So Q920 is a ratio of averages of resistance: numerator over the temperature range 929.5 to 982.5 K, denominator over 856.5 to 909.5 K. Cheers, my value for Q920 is 1.4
